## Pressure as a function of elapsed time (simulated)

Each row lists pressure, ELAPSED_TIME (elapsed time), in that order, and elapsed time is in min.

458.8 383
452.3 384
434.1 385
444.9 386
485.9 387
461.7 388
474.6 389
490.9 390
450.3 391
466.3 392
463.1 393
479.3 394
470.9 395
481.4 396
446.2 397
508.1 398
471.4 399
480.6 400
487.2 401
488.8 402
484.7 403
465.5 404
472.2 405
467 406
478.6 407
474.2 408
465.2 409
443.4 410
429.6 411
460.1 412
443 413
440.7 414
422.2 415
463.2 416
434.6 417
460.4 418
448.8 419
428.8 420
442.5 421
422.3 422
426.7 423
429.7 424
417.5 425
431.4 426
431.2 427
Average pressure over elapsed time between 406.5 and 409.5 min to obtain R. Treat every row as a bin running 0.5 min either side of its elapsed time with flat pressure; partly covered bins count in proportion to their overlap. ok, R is 473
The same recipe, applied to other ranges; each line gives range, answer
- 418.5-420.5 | 439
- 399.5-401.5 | 484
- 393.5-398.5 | 477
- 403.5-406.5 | 468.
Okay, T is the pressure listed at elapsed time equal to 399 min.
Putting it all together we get 471.4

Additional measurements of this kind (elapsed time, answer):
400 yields 480.6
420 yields 428.8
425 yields 417.5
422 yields 422.3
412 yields 460.1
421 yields 442.5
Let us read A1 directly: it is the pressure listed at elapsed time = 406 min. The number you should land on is 467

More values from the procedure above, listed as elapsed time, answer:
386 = 444.9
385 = 434.1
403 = 484.7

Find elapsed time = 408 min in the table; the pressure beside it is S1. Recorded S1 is 474.2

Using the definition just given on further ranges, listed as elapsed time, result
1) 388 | 461.7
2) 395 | 470.9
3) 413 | 443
